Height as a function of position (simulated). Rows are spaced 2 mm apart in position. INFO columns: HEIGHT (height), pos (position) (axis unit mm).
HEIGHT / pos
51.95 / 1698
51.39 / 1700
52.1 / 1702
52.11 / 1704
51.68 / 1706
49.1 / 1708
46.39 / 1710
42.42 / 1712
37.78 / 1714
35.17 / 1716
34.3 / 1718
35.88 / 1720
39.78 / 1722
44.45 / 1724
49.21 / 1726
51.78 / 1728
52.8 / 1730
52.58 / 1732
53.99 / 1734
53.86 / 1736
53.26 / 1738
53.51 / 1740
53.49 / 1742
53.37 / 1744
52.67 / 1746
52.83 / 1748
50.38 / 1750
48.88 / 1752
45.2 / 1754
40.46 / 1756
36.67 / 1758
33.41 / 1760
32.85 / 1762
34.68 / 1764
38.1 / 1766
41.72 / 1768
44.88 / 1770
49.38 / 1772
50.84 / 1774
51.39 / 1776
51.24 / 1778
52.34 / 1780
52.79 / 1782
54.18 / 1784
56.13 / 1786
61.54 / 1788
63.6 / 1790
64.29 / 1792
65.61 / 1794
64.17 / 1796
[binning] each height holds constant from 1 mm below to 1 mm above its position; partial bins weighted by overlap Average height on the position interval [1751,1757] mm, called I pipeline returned 44.8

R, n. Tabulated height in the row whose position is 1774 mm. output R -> 50.84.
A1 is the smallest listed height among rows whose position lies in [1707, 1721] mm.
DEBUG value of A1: 34.3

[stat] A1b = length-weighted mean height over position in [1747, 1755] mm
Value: 49.3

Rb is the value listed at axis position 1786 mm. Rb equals 56.13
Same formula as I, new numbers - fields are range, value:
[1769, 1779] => 49.5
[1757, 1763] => 34.3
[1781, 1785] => 53.5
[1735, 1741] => 53.5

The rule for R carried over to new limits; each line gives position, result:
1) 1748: 52.83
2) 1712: 42.42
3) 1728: 51.78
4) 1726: 49.21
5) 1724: 44.45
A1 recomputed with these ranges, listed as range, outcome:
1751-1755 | 45.2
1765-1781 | 38.1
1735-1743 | 53.26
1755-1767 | 32.85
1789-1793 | 63.6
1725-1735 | 49.21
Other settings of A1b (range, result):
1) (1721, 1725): 42.1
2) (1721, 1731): 47.6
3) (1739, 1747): 53.3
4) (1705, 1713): 47.4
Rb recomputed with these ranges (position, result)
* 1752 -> 48.88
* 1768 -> 41.72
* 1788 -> 61.54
